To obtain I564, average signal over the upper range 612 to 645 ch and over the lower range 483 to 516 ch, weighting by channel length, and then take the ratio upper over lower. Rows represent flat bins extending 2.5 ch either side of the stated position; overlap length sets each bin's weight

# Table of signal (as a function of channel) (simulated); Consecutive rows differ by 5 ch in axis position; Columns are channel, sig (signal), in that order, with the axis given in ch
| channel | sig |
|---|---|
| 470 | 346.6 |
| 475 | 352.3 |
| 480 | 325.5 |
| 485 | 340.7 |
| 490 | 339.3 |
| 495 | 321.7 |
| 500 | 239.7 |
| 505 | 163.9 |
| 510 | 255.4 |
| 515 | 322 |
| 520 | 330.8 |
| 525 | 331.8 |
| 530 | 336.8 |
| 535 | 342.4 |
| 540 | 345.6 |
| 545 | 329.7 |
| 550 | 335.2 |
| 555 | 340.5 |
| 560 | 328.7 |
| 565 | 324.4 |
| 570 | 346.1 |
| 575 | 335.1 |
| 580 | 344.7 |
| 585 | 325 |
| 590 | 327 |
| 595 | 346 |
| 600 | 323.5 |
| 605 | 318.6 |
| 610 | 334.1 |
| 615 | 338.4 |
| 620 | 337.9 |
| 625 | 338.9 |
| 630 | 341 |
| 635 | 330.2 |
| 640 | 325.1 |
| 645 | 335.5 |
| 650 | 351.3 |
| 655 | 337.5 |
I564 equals 1.19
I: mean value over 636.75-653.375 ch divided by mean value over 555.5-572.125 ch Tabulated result 1.0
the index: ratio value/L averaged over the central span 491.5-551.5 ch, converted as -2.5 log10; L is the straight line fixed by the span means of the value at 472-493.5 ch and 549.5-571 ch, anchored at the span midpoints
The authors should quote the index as 0.11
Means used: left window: 339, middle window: 305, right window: 334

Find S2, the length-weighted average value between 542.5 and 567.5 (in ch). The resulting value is 332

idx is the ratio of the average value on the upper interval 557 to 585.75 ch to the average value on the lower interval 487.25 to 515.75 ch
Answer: 1.23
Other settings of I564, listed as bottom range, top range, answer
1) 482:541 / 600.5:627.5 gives 1.09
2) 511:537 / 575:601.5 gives 1.02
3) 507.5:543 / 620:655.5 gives 1.04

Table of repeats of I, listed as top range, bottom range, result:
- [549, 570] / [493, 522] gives 1.23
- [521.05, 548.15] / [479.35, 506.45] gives 1.16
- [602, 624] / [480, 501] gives 1.05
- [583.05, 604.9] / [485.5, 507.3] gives 1.20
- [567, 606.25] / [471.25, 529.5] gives 1.10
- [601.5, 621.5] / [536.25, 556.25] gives 0.98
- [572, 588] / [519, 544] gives 0.99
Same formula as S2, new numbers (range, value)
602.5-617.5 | 330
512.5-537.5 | 333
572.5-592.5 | 333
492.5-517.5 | 261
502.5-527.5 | 281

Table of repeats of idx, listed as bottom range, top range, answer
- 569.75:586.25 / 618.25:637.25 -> 1.00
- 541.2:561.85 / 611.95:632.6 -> 1.01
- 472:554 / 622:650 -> 1.07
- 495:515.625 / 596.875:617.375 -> 1.33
